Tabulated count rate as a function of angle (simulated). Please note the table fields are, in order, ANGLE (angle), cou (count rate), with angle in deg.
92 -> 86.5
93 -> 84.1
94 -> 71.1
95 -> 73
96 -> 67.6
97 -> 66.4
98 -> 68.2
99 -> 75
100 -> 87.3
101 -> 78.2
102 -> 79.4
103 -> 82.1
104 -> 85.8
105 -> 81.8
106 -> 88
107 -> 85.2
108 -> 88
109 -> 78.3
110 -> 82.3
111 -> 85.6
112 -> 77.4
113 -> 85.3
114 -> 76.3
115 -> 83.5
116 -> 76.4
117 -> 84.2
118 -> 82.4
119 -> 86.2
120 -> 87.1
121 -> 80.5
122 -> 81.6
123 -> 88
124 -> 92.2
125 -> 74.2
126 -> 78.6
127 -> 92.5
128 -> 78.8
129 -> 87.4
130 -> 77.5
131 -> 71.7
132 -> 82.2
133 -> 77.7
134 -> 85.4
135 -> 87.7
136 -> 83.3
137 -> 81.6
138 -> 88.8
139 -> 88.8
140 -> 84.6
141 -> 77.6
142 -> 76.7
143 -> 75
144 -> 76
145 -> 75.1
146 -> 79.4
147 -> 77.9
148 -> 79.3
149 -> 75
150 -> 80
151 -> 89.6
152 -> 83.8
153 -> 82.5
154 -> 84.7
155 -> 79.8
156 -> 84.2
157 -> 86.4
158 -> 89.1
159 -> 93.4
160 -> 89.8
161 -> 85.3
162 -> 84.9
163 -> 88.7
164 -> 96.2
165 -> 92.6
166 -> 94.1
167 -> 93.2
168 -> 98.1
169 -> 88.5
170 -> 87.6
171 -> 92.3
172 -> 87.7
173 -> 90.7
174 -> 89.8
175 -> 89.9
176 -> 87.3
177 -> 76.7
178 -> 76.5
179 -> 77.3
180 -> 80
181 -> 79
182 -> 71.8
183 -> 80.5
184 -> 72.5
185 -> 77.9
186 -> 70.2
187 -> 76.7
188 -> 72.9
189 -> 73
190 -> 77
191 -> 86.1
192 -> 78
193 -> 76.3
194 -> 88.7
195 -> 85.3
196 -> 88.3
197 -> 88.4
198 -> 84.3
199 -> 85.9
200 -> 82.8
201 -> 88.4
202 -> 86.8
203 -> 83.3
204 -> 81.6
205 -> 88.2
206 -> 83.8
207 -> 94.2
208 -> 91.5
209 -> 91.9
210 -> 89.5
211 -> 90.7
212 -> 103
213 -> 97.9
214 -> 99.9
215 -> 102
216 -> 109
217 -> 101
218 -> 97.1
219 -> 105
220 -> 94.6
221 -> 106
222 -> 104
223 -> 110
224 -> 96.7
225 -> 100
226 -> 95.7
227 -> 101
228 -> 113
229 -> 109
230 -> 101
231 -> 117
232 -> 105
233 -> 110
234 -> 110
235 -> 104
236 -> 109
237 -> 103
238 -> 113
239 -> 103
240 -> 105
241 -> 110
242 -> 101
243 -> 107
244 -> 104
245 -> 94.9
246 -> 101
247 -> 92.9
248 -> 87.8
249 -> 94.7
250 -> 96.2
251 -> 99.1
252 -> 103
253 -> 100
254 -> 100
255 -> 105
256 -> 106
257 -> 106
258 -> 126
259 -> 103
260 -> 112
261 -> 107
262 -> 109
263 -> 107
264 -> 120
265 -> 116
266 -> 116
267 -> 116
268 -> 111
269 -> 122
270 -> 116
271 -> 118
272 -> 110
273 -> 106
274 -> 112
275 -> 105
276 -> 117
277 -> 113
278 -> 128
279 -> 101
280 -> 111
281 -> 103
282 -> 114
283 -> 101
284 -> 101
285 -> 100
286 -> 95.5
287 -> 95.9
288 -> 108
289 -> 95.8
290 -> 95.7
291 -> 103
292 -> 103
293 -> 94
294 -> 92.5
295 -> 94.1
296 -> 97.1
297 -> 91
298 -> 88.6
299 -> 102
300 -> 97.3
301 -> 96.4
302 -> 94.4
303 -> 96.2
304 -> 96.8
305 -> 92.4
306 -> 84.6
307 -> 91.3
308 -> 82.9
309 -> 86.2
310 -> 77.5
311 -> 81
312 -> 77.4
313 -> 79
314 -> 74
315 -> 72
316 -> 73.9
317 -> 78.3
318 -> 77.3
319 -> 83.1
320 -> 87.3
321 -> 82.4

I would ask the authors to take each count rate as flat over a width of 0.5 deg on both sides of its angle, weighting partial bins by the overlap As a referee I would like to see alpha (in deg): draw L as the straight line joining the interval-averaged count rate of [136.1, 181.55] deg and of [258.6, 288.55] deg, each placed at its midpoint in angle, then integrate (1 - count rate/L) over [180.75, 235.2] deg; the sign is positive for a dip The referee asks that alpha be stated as 2.2 deg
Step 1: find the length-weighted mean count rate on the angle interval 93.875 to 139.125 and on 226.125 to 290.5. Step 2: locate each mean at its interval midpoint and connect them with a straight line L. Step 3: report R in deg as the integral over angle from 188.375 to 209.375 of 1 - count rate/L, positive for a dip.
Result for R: 2.4 deg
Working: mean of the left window 81.3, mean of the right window 107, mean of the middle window 84.8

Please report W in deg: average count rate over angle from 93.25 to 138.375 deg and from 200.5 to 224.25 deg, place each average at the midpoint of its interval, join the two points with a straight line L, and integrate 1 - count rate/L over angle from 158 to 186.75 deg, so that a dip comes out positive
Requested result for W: 1.3 deg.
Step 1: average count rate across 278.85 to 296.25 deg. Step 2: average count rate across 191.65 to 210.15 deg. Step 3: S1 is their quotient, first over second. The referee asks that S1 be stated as 1.16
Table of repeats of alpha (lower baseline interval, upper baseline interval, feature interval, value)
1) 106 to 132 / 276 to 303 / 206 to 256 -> -3.66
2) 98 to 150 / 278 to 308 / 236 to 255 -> -1.58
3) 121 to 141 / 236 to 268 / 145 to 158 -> 0.75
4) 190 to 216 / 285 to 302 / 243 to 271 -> -3.85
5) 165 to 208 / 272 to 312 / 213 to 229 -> -2.49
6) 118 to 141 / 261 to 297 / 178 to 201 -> 3.22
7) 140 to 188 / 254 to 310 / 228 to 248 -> -1.88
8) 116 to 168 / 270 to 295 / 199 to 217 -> 0.34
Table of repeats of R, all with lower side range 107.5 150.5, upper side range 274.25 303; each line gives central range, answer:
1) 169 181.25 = 0.3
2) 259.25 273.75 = -2.1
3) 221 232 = -1.3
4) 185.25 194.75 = 1.2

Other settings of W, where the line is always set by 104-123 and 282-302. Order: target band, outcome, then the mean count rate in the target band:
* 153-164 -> 0.0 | 86.9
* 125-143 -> 0.6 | 82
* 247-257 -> -0.5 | 99.1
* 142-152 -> 0.8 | 78.8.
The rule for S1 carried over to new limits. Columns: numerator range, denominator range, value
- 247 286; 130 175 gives 1.27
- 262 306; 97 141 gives 1.27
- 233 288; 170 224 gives 1.22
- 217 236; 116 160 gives 1.27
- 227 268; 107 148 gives 1.30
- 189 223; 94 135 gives 1.13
